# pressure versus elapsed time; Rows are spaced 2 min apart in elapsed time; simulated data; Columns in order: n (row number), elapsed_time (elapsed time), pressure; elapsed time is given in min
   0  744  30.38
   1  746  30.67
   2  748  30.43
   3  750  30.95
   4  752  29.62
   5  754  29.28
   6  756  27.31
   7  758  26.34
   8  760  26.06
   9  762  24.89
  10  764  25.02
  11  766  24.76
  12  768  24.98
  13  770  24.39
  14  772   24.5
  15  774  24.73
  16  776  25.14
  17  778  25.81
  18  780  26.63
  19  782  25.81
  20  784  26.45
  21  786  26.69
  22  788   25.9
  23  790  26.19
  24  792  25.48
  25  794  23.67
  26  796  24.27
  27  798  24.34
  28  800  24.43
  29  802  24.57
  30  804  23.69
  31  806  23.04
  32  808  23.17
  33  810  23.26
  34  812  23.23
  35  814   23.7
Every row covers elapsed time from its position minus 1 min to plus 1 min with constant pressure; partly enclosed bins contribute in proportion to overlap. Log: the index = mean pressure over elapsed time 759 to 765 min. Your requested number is 25.3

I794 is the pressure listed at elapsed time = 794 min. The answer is 23.67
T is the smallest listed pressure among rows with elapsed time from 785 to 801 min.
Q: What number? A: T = 23.67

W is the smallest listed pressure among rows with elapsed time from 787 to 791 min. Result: 25.9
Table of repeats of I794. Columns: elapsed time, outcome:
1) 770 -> 24.39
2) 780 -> 26.63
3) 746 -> 30.67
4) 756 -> 27.31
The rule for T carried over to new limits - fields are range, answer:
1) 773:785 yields 24.73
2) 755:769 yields 24.76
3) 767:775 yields 24.39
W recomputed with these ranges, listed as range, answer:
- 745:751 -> 30.43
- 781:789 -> 25.81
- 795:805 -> 23.69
